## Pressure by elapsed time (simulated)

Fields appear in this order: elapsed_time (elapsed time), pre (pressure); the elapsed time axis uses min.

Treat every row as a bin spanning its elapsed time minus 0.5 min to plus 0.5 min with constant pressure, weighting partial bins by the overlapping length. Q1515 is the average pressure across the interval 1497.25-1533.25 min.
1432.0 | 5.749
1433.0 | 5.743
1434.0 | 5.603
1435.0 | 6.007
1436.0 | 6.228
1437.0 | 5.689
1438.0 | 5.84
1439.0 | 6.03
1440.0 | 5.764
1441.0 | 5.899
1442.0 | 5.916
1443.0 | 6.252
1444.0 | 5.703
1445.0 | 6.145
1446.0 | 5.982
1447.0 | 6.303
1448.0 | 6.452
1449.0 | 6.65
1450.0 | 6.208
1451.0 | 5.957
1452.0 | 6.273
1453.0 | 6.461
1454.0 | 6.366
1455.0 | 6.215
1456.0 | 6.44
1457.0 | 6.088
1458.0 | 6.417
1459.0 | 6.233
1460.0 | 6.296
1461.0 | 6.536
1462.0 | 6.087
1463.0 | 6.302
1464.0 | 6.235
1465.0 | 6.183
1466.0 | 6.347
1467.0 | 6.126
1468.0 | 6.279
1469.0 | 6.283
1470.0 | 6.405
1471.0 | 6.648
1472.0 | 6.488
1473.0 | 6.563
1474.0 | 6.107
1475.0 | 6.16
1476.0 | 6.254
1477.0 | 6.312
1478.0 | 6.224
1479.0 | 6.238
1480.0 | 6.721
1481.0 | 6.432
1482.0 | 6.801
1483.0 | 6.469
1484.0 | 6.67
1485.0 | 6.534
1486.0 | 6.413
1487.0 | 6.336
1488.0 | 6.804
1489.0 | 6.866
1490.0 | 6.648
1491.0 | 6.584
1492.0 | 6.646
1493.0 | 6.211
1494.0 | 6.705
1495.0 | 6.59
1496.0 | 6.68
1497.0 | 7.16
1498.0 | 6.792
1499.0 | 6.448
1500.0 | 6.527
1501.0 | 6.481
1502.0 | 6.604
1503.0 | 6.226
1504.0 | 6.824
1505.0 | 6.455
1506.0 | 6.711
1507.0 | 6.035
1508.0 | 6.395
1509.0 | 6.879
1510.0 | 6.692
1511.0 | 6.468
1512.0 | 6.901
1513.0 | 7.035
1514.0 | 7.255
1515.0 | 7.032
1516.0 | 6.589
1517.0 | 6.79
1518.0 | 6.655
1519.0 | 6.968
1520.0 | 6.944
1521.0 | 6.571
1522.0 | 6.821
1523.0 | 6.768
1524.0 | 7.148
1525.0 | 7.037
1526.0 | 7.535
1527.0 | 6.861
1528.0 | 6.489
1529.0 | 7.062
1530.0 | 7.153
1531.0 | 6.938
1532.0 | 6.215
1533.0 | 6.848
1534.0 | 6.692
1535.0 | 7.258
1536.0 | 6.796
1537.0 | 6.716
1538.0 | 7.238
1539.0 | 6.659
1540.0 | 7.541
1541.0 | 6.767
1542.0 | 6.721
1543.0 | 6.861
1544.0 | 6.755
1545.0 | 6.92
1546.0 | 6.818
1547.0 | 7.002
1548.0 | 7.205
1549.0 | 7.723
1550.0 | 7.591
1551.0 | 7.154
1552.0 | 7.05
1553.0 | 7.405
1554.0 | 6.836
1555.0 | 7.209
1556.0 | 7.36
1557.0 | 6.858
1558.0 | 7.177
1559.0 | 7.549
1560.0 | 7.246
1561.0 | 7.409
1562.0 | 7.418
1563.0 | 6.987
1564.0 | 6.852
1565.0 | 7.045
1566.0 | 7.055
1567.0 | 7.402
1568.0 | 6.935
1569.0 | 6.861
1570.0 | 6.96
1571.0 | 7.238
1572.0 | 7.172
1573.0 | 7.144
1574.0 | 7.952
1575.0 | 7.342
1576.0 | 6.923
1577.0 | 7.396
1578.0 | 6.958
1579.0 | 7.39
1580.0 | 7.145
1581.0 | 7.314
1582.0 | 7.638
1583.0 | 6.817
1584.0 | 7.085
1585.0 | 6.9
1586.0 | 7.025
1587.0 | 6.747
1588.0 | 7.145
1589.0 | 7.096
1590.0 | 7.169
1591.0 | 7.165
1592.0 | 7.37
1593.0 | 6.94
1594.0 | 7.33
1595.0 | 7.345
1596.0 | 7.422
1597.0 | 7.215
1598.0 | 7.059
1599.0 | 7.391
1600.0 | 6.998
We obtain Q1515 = 6.76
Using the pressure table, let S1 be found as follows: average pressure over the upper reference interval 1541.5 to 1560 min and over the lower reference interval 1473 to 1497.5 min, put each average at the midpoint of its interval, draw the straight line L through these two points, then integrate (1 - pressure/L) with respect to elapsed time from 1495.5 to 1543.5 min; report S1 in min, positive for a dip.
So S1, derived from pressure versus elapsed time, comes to 0.3 min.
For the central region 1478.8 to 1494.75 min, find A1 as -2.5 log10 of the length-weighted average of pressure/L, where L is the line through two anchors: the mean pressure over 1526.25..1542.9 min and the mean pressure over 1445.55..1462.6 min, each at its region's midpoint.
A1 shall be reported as -0.01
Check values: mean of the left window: 6.29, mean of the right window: 6.88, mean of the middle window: 6.57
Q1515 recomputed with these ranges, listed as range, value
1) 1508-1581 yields 7.03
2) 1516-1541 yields 6.9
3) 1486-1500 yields 6.64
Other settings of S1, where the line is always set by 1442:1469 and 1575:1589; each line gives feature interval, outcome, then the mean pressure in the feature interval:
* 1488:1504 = -0.2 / 6.62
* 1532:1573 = -0.9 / 7.07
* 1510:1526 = -0.5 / 6.88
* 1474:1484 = 0.0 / 6.4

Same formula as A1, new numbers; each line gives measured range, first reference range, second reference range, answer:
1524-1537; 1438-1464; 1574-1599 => -0.021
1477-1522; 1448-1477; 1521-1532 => 0.005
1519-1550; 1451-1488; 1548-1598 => -0.010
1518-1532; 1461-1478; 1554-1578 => -0.016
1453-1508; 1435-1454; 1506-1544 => -0.003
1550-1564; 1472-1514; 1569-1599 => -0.032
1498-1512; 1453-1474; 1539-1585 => 0.021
